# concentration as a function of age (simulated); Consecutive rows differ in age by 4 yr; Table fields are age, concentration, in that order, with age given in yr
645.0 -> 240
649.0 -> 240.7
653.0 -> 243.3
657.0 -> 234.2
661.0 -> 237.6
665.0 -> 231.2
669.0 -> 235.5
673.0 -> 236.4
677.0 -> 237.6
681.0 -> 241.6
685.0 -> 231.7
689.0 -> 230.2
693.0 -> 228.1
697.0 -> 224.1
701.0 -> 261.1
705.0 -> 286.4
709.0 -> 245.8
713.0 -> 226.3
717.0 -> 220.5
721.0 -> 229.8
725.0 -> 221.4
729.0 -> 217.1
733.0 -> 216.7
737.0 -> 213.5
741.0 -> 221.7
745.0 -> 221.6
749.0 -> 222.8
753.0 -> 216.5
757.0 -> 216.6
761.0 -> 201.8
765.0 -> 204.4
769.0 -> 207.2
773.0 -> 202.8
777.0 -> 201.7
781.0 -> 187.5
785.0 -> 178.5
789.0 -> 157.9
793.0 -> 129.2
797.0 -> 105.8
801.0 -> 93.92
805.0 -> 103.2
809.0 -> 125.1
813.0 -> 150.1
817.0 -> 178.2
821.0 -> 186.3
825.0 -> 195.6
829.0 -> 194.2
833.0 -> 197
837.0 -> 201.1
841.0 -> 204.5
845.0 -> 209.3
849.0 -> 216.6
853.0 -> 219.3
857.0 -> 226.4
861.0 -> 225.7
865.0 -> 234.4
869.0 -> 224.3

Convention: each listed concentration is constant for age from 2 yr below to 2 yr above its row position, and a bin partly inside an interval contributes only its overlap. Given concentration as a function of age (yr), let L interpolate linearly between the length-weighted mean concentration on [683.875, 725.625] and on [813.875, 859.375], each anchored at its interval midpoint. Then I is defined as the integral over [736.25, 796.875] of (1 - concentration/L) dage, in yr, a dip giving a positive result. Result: 6.96 yr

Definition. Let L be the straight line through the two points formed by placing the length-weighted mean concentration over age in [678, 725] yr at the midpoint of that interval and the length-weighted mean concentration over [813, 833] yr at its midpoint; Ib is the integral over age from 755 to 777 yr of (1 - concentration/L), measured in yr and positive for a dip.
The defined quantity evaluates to 0.4 yr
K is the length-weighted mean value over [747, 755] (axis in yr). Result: 220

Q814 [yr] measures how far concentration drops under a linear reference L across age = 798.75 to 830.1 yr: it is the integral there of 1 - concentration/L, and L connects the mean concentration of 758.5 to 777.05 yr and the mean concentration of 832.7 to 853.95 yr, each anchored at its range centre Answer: 8.3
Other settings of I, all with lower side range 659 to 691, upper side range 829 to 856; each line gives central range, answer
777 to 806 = 9.9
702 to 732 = -0.9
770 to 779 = 0.7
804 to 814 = 4.1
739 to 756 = 0.2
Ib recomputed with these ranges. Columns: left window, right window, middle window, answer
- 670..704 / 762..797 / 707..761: -3.5 yr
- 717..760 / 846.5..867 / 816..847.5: 3.7 yr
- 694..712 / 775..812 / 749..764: -2.0 yr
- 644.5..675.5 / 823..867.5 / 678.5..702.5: -0.3 yr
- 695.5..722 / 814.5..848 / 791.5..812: 9.3 yr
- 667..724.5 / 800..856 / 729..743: 0.2 yr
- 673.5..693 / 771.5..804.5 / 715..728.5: -1.2 yr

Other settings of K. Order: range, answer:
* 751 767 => 210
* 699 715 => 255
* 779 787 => 183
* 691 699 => 226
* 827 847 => 201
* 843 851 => 213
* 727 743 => 217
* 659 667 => 234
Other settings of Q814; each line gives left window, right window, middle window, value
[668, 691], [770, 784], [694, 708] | -1.70 yr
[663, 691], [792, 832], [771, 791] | -2.09 yr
